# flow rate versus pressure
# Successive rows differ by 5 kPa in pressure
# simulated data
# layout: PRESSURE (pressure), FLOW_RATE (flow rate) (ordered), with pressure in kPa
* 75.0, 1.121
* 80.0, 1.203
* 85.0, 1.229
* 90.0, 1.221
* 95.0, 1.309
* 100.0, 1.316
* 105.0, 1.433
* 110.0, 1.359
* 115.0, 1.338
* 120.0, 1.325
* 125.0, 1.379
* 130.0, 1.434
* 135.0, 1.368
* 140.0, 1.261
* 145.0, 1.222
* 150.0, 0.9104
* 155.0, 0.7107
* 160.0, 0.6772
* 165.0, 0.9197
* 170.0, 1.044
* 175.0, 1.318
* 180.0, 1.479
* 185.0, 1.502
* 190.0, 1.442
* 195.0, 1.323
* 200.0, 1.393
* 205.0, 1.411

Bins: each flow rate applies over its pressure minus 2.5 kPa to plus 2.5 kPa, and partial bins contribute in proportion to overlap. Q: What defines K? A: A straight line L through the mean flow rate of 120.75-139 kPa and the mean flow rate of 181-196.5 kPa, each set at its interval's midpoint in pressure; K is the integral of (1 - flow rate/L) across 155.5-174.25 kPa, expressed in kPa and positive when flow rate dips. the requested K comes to 6.8 kPa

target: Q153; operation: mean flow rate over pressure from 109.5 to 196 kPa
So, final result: 1.22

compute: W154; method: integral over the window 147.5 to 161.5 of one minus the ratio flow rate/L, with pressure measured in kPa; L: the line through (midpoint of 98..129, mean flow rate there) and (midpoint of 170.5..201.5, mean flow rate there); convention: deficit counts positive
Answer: 6.1 kPa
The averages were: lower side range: 1.36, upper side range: 1.39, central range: 0.772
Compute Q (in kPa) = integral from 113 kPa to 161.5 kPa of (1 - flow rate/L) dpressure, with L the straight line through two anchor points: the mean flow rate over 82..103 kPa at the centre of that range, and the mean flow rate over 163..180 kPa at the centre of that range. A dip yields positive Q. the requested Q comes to 1.55 kPa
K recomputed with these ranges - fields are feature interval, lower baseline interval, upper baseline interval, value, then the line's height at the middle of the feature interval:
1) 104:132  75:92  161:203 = -3.3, 1.23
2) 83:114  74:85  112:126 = -1.3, 1.26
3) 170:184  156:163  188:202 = -4.1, 1.04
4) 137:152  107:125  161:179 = 0.8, 1.21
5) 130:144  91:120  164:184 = -0.4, 1.29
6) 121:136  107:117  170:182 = -0.5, 1.35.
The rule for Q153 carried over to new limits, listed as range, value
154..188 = 1.11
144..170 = 0.884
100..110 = 1.39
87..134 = 1.35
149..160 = 0.767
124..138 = 1.39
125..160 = 1.13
